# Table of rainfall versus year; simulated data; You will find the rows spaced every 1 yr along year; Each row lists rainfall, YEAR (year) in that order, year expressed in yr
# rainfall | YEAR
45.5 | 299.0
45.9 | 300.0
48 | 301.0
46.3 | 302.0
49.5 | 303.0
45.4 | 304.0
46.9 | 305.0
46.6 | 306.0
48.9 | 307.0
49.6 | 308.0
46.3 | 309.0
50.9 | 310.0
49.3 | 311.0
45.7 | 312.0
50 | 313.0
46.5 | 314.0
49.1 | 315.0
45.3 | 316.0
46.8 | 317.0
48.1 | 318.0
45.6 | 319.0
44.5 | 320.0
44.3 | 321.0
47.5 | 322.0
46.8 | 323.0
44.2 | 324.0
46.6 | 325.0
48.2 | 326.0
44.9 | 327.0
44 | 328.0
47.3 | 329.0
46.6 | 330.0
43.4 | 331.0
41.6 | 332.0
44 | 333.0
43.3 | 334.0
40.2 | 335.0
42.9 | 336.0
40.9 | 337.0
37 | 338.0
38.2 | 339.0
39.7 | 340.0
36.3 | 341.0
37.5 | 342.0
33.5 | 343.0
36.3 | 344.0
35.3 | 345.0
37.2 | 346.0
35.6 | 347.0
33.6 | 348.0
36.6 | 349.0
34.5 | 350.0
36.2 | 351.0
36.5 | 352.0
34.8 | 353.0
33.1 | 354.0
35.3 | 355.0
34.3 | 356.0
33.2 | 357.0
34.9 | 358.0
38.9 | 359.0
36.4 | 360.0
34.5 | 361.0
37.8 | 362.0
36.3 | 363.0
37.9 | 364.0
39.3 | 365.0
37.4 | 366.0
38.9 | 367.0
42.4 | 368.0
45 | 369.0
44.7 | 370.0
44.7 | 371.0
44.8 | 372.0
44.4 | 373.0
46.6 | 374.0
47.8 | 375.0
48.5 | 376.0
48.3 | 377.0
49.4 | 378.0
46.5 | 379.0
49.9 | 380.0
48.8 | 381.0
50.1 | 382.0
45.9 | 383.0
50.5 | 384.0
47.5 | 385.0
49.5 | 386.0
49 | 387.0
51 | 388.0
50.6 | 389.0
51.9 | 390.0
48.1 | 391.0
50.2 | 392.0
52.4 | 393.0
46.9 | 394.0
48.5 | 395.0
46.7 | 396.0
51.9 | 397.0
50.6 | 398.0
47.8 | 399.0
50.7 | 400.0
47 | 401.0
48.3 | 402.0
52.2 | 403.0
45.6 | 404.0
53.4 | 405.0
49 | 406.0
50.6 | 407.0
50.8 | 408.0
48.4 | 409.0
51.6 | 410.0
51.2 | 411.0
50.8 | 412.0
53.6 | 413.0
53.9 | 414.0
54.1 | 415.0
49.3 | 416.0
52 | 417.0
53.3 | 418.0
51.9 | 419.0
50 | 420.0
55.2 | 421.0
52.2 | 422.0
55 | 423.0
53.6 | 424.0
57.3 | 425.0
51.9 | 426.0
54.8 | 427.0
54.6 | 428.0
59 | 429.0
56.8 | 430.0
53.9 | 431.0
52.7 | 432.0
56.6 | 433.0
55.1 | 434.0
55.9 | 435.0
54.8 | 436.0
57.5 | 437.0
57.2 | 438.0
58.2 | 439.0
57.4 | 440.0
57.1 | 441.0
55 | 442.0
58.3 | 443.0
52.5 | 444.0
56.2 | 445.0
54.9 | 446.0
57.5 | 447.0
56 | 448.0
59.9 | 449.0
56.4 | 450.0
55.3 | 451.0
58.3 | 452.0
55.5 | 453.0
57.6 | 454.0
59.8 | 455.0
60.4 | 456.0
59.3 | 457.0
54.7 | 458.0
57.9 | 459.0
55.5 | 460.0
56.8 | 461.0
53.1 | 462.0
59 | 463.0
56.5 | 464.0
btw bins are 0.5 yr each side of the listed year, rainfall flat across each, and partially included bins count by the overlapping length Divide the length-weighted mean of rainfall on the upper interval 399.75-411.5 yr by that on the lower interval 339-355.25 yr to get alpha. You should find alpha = 1.4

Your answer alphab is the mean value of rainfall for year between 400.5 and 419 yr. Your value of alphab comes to 50.9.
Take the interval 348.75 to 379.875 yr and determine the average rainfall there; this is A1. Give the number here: 40.1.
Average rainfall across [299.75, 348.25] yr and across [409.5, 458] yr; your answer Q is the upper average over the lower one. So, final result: 1.26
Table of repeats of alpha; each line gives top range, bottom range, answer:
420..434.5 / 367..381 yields 1.18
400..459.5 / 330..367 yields 1.45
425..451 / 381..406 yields 1.13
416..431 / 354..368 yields 1.47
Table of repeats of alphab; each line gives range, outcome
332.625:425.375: 44.9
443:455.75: 56.8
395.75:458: 54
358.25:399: 45.7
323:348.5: 40.9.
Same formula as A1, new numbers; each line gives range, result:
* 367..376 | 44.9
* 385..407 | 49.6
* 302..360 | 42.1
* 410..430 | 53.4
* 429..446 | 56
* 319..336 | 44.8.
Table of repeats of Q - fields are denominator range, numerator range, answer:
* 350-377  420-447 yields 1.40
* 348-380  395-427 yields 1.28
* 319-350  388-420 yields 1.22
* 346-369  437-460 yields 1.56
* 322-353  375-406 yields 1.22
